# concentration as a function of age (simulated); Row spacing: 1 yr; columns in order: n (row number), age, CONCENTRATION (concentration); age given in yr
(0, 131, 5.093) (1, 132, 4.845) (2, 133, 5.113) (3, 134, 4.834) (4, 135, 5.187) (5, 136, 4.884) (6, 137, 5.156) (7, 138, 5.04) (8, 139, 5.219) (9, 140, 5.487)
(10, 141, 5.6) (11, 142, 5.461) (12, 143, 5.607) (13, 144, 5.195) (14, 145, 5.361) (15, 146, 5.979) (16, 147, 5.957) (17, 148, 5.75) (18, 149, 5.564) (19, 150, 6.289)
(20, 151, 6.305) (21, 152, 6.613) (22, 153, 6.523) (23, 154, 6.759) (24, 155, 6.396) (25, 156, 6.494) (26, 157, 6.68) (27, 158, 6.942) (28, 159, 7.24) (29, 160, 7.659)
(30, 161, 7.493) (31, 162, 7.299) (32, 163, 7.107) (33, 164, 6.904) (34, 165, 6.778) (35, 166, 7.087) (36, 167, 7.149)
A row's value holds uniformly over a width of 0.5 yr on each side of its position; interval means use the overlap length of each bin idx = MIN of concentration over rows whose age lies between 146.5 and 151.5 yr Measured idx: 5.564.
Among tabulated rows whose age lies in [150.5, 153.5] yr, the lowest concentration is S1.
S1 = 6.305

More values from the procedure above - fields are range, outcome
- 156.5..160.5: 6.68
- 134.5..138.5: 4.884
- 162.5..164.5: 6.904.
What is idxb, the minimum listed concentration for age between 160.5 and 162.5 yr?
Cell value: 7.299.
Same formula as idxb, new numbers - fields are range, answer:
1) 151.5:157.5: 6.396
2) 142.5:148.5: 5.195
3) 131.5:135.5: 4.834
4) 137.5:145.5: 5.04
